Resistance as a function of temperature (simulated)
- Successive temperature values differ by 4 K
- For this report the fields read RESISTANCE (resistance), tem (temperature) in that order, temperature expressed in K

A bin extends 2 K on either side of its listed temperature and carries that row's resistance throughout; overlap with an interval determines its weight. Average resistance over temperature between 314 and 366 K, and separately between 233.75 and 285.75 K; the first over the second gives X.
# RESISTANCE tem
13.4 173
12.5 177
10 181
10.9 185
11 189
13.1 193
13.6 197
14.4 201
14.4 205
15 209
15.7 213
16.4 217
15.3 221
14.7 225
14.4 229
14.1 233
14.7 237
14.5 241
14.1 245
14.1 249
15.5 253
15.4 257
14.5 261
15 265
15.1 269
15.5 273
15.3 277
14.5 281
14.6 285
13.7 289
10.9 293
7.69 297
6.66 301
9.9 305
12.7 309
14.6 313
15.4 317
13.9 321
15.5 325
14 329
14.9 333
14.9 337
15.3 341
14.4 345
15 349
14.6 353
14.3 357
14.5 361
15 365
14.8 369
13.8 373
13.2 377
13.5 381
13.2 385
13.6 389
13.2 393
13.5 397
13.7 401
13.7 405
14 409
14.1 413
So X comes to 1.0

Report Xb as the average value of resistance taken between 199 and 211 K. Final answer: 14.6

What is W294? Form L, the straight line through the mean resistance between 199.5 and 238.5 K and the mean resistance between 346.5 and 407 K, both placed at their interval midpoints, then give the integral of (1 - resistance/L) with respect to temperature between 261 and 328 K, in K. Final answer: 5.7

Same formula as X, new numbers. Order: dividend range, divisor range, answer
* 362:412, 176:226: 1.01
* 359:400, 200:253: 0.93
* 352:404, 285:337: 1.10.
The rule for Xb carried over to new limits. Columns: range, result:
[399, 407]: 13.7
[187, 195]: 12.1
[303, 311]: 11.3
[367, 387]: 13.7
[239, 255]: 14.6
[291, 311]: 9.57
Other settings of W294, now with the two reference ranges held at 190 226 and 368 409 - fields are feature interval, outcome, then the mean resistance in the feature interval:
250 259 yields -0.6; 15.3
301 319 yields 2.1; 12.4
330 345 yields -1.1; 14.9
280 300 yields 3.2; 11.9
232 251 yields 0.2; 14.3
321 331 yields -0.4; 14.6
